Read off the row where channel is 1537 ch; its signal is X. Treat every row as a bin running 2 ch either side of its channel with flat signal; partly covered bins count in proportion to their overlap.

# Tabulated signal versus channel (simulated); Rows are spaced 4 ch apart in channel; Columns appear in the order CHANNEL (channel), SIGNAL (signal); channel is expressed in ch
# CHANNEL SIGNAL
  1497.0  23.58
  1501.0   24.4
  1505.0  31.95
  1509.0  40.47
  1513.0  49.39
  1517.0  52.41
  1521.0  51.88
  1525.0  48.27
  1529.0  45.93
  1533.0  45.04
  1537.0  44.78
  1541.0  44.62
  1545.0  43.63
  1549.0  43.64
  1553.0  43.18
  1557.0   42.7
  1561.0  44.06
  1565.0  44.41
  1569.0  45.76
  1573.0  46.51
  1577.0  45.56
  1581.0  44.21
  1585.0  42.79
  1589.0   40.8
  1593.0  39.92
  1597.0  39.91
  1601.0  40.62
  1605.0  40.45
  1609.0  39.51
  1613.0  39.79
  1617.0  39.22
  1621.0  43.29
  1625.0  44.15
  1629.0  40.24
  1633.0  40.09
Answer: 44.78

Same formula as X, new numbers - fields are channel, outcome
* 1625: 44.15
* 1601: 40.62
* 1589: 40.8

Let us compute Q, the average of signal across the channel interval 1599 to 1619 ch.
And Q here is 39.9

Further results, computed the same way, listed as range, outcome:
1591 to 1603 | 40.1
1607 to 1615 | 39.6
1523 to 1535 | 46.4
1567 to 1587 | 45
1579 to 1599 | 41.5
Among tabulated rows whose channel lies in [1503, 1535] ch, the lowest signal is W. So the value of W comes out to 31.95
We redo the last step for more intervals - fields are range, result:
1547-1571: 42.7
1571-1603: 39.91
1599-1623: 39.22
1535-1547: 43.63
